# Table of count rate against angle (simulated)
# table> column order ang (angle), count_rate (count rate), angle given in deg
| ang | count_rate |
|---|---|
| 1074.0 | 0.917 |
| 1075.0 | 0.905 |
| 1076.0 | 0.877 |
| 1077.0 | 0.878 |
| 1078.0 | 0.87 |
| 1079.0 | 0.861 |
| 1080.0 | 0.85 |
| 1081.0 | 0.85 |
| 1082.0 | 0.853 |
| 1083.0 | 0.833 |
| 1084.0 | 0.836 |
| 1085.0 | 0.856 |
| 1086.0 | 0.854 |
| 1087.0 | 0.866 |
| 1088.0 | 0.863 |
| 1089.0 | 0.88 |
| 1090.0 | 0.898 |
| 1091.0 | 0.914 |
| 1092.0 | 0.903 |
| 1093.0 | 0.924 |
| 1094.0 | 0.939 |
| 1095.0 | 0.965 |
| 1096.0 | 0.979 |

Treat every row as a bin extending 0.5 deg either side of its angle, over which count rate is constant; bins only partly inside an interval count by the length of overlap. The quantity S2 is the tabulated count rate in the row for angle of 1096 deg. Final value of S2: 0.979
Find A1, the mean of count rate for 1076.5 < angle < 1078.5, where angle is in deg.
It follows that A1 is 0.874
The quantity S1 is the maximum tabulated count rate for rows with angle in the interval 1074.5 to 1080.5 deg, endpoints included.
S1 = 0.905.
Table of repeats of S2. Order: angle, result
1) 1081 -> 0.85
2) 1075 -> 0.905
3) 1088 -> 0.863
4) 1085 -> 0.856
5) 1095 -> 0.965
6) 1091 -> 0.914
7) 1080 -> 0.85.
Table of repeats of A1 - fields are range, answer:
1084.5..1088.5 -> 0.86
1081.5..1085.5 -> 0.845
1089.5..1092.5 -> 0.905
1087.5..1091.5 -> 0.889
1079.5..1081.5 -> 0.85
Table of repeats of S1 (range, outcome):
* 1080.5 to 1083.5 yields 0.853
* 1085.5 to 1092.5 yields 0.914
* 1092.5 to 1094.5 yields 0.939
